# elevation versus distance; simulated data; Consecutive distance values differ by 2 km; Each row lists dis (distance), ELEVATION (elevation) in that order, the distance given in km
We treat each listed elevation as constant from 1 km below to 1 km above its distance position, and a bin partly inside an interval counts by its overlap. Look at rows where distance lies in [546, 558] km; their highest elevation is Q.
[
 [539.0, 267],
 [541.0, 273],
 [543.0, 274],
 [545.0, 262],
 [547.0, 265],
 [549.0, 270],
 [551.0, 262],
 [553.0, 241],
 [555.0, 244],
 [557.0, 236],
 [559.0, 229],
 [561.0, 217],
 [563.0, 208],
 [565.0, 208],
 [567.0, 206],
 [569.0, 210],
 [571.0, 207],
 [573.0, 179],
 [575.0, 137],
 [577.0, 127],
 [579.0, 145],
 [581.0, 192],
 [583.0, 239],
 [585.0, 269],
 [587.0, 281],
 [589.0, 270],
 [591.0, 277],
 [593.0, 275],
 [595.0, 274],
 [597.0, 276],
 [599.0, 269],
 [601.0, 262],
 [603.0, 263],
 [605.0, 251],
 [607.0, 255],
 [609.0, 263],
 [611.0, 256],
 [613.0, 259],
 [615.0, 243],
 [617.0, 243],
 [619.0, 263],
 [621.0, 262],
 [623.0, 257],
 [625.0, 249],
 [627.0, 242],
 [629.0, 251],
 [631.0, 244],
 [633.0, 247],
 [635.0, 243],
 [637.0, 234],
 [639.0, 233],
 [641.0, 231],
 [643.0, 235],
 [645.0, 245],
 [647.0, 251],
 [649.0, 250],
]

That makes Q 270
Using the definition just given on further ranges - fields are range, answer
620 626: 262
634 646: 245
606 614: 263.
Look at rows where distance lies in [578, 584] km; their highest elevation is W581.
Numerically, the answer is 239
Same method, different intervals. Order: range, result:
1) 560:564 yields 217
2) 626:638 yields 251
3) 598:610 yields 269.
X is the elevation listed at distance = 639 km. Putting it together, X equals 233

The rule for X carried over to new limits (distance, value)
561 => 217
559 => 229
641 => 231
